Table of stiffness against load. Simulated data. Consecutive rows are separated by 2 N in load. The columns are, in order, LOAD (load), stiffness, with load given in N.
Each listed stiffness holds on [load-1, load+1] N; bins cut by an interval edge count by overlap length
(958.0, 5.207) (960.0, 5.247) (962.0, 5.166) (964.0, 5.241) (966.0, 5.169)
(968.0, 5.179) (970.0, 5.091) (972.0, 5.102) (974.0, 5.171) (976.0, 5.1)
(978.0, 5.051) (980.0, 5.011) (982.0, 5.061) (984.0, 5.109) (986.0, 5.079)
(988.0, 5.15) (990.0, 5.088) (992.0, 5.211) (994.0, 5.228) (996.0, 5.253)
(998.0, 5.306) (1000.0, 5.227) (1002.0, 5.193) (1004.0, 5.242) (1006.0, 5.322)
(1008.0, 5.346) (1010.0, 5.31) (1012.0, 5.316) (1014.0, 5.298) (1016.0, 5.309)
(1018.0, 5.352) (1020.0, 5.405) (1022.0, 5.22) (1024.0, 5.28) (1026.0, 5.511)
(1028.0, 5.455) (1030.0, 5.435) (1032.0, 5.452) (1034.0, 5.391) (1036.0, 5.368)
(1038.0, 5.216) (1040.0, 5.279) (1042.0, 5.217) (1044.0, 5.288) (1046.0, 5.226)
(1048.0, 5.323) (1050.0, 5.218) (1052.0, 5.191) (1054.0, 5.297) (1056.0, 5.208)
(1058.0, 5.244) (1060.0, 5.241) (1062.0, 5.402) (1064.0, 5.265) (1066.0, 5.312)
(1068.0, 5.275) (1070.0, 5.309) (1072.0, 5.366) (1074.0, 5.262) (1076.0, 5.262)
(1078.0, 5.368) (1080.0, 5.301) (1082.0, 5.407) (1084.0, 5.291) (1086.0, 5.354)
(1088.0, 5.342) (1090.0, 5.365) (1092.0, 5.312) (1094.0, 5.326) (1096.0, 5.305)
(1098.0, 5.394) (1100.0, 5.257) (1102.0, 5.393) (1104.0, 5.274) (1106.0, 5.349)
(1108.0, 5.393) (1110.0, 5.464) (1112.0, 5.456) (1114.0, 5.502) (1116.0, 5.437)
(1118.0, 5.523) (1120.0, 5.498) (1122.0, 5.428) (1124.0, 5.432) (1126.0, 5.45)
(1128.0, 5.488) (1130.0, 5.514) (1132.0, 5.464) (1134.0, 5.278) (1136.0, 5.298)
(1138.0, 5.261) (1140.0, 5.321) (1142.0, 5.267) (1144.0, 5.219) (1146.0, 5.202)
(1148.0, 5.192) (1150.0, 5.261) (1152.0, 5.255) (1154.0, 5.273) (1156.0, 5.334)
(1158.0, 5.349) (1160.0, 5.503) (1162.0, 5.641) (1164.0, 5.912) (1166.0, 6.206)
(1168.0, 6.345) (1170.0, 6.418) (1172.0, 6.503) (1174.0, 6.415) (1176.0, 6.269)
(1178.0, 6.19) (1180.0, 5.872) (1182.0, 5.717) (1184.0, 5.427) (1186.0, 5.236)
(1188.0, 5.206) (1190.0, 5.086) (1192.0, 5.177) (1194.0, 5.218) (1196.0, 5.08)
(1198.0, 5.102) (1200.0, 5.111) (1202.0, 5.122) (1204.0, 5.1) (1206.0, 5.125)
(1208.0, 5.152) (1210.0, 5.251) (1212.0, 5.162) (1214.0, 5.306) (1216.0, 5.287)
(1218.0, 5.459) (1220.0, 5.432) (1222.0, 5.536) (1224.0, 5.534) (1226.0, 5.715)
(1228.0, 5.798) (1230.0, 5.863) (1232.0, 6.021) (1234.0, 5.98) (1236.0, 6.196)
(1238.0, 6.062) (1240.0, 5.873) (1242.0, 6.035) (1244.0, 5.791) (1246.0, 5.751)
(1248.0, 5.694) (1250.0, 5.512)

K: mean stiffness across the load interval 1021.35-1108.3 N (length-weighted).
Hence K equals 5.32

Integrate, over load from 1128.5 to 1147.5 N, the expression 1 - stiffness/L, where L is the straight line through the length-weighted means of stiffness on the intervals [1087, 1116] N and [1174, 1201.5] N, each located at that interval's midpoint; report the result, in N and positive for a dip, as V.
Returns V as 0.3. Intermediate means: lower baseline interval 5.37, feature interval 5.32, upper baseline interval 5.47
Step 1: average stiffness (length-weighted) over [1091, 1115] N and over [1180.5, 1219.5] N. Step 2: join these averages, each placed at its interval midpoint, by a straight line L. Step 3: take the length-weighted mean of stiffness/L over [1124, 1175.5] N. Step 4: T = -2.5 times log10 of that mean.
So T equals -0.05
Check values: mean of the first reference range 5.37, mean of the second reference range 5.24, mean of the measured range 5.58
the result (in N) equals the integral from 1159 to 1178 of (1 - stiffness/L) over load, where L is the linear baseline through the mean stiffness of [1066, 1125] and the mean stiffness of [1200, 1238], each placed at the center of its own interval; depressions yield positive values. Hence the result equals -2.4 N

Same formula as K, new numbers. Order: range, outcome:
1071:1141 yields 5.38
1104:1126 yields 5.44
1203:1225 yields 5.3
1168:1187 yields 6.02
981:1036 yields 5.28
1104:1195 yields 5.54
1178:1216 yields 5.27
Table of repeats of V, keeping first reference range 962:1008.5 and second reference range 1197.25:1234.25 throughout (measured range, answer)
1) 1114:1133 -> -0.6 N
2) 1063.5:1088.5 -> -0.2 N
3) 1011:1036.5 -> -0.8 N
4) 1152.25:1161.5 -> 0.0 N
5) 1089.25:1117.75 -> -0.4 N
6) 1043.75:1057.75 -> 0.0 N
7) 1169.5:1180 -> -1.8 N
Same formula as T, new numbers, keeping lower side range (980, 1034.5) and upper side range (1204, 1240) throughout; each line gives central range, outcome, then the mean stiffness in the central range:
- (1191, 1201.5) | 0.082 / 5.14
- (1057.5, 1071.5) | 0.012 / 5.3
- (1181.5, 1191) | 0.042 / 5.31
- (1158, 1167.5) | -0.058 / 5.79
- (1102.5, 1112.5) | 0.006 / 5.38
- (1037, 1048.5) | 0.014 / 5.26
